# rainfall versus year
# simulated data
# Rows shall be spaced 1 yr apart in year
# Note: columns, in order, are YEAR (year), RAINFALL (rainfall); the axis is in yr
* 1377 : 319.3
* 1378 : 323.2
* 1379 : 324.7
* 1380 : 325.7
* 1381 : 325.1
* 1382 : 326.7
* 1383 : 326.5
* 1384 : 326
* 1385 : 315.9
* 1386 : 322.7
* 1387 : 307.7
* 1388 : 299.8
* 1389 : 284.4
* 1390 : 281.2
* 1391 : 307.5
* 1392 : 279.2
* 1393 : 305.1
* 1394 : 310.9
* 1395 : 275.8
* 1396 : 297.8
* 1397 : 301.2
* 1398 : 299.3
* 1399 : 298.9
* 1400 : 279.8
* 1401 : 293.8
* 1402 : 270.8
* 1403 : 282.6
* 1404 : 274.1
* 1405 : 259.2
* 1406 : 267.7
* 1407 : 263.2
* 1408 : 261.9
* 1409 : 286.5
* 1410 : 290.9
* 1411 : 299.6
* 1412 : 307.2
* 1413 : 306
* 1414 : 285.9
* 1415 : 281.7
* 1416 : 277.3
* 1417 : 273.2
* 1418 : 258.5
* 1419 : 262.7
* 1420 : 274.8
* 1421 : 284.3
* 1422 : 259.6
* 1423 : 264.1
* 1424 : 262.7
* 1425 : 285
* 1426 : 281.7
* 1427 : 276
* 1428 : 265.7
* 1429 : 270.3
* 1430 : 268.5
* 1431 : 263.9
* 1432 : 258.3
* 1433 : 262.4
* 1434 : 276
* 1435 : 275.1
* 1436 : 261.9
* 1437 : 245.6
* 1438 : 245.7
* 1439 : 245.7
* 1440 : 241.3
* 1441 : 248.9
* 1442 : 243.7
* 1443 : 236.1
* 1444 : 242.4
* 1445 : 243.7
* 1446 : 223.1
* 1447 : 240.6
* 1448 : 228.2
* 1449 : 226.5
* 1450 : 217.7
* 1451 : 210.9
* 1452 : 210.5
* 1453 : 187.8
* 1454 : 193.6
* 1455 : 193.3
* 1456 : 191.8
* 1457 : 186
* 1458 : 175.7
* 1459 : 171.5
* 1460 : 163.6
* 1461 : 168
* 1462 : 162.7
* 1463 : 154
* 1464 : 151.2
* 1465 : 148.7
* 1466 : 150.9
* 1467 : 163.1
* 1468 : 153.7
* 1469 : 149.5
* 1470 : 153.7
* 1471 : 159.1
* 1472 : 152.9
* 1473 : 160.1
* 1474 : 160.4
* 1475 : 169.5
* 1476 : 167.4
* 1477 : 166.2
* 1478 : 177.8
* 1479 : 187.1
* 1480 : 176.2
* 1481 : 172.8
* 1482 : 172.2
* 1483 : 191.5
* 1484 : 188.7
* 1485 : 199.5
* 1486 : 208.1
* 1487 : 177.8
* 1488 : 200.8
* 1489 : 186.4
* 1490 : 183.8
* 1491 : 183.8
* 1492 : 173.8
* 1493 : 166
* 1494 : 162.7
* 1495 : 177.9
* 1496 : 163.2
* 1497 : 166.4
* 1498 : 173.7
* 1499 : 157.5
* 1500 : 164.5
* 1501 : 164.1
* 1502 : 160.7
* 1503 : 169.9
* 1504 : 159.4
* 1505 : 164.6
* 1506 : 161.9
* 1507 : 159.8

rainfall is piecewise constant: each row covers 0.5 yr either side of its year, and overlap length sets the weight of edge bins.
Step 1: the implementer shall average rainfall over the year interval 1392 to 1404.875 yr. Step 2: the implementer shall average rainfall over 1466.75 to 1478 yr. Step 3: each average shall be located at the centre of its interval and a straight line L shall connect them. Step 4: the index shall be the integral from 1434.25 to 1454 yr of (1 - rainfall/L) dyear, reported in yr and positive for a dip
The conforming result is -2.4 yr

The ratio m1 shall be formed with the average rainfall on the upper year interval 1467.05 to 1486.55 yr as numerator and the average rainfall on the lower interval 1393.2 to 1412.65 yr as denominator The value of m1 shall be 0.6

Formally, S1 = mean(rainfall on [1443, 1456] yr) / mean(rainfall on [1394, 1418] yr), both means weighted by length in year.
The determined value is 0.8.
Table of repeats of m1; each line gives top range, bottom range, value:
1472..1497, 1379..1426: 0.61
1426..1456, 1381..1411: 0.82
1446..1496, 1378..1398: 0.58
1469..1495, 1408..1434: 0.64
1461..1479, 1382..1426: 0.56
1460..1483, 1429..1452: 0.66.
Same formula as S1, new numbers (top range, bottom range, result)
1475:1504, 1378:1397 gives 0.57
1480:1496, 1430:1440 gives 0.70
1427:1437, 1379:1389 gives 0.84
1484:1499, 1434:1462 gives 0.82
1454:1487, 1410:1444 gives 0.64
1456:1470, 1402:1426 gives 0.59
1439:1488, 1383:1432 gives 0.66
